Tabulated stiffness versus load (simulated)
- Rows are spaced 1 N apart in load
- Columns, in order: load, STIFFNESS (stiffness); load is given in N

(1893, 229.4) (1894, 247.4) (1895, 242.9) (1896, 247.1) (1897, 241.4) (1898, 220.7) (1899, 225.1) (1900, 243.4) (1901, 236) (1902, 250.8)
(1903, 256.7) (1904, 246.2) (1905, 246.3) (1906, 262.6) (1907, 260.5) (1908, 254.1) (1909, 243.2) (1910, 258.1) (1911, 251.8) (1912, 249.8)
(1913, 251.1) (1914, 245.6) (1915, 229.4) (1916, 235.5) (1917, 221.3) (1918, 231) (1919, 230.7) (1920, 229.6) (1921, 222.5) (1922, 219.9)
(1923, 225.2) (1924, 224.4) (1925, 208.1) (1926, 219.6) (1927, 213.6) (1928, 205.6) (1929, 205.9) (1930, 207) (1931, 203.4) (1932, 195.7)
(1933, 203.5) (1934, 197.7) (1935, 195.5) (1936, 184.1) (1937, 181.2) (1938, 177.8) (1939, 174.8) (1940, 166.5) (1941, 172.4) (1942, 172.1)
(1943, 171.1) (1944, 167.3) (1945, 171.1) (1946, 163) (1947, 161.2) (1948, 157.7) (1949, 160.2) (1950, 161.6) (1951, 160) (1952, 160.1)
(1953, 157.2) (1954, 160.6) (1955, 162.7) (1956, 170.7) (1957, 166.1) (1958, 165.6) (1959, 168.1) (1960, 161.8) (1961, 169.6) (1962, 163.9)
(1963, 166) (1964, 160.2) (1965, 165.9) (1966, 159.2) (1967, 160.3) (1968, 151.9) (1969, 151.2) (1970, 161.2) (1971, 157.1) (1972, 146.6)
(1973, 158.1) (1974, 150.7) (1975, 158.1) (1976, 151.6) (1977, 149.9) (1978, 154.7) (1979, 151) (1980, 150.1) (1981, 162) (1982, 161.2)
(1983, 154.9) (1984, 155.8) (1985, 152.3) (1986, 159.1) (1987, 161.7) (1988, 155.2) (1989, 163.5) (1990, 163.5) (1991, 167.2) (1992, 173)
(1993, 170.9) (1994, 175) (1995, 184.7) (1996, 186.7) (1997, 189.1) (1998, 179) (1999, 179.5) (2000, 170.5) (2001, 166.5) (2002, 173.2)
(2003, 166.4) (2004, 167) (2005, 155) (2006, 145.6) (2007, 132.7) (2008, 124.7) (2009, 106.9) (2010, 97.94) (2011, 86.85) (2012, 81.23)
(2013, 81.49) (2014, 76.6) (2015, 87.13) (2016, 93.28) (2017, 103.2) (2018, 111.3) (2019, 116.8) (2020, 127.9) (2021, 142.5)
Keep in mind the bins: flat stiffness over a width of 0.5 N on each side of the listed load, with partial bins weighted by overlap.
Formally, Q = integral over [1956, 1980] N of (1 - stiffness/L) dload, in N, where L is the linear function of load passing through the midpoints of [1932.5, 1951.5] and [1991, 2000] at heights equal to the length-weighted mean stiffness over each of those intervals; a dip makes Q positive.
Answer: 2.35 N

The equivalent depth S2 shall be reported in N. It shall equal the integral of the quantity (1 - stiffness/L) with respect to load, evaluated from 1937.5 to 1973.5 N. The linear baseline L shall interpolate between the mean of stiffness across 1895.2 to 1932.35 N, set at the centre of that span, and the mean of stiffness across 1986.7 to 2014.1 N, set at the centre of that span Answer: 5.53 N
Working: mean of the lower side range 233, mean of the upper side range 150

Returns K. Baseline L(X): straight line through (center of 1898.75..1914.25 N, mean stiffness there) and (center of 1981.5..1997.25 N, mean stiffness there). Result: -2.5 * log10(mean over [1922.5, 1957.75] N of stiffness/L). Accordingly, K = 0.19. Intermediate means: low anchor 249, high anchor 167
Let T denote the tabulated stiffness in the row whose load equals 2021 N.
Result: 142.5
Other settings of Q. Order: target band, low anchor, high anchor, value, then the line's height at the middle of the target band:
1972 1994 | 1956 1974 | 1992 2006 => 1.2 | 167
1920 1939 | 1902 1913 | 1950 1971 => 0.9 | 215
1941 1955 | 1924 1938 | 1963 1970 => 1.4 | 181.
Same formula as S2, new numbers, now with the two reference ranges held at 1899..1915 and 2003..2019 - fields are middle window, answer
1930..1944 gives 1.7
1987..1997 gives -2.5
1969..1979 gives 0.4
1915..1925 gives 0.3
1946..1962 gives 2.0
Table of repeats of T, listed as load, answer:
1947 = 161.2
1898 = 220.7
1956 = 170.7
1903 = 256.7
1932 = 195.7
